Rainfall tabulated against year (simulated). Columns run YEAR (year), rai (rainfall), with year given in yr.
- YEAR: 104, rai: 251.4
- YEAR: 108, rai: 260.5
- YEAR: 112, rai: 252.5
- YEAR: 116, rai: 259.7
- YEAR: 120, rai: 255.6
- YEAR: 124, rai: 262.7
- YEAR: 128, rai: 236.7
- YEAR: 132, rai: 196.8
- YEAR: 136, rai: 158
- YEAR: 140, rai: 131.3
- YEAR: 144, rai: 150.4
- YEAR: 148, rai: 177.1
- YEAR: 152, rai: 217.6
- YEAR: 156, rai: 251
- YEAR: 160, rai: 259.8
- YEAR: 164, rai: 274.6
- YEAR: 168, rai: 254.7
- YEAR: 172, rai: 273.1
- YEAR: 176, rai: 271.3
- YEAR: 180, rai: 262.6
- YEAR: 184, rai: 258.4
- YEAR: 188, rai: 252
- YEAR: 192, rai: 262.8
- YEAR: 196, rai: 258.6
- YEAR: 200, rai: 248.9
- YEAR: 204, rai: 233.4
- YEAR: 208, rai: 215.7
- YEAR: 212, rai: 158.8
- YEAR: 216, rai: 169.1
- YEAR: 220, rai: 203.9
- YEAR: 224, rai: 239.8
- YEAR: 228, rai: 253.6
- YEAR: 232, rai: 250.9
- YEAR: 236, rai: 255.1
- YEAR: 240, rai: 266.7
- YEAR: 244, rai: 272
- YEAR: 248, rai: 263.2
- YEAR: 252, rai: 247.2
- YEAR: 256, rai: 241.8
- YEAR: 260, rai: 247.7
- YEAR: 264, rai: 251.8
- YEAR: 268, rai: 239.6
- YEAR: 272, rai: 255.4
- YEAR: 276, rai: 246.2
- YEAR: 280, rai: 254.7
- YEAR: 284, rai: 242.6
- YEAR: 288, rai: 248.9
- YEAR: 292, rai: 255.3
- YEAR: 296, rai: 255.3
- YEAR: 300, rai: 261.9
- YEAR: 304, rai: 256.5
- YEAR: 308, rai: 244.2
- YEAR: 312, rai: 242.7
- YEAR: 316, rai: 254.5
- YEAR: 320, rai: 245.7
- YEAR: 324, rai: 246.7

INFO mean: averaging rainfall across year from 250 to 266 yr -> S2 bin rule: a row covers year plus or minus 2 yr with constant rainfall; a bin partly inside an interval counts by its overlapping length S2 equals 247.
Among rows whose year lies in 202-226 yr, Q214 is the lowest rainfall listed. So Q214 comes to 158.8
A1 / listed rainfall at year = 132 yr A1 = 196.8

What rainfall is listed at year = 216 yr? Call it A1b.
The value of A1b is 169.1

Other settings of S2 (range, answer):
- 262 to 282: 250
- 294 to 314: 252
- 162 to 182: 267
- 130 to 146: 159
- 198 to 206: 241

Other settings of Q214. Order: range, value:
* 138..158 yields 131.3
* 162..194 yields 252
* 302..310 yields 244.2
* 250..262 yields 241.8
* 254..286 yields 239.6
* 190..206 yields 233.4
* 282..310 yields 242.6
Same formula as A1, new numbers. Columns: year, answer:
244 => 272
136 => 158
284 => 242.6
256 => 241.8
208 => 215.7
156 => 251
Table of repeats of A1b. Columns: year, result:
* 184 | 258.4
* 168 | 254.7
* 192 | 262.8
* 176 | 271.3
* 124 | 262.7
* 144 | 150.4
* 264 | 251.8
